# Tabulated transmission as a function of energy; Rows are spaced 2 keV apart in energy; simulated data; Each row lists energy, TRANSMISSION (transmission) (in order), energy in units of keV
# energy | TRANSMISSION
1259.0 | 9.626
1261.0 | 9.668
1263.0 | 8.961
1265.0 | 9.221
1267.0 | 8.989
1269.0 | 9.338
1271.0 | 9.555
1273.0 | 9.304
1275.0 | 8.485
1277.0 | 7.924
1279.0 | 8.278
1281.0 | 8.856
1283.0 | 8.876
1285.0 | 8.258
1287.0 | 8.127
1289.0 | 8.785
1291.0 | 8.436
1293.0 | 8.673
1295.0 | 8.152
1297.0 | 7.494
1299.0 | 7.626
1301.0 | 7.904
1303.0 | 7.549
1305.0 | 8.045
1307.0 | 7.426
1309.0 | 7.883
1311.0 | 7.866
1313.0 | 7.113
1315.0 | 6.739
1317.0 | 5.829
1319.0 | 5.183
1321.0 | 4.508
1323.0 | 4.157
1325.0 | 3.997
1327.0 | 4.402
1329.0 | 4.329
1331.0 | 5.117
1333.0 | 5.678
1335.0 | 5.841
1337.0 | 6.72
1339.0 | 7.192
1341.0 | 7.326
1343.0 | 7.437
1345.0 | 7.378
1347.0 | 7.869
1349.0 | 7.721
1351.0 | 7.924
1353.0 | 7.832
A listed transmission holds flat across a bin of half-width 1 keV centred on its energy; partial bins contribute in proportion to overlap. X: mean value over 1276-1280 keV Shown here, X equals 8.1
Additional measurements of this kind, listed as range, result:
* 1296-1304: 7.64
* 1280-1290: 8.58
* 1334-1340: 6.58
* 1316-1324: 4.92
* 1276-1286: 8.44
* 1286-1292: 8.45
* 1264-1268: 9.11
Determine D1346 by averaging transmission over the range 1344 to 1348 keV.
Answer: 7.62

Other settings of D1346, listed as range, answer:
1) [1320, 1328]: 4.27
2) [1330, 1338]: 5.84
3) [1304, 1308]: 7.74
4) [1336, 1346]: 7.21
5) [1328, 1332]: 4.72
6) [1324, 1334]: 4.7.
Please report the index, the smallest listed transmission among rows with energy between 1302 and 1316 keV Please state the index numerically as 6.739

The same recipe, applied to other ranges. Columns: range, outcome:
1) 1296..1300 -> 7.494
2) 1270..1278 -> 7.924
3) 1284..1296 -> 8.127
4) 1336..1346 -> 6.72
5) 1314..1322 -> 4.508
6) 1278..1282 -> 8.278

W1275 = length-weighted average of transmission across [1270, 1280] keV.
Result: 8.71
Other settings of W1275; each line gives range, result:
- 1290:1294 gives 8.55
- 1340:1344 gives 7.38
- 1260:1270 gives 9.24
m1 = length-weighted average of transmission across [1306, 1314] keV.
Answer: 7.57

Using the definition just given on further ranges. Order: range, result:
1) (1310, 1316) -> 7.24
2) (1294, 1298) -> 7.82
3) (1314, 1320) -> 5.92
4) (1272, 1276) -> 8.89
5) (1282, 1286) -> 8.57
